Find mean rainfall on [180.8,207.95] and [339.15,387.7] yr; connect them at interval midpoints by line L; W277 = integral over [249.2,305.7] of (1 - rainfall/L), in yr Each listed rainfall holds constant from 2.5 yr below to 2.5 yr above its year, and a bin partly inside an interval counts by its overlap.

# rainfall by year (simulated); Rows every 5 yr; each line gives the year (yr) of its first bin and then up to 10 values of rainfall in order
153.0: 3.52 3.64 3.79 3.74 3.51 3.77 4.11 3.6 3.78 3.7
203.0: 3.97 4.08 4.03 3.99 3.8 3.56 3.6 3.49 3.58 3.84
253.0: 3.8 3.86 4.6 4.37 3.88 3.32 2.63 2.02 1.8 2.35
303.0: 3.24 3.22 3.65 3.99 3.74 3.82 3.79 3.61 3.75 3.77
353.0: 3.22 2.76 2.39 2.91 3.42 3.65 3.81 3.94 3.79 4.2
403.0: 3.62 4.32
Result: 5.2 yr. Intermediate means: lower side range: 3.85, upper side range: 3.34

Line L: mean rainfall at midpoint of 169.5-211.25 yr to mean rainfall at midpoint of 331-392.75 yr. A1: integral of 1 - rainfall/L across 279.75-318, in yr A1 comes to 8.24 yr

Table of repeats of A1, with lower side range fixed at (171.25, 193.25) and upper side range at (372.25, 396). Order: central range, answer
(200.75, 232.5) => -1.1 yr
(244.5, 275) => -2.3 yr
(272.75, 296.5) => 7.3 yr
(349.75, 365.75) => 3.9 yr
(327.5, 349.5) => 0.1 yr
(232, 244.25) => 0.7 yr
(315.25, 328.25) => -0.3 yr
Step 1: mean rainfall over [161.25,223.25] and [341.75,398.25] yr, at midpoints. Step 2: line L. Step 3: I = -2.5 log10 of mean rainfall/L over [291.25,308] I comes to 0.35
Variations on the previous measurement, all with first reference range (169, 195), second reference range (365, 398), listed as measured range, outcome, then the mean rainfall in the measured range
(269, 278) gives -0.03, 3.81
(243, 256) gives -0.02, 3.78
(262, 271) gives -0.20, 4.43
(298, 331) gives 0.04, 3.52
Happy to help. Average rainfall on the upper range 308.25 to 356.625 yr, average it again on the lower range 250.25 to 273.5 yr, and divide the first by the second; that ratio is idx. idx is 0.9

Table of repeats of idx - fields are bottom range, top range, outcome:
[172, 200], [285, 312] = 0.69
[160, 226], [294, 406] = 0.90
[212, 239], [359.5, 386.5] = 0.87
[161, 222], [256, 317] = 0.85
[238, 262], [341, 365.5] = 0.83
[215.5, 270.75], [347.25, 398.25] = 0.88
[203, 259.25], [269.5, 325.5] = 0.82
